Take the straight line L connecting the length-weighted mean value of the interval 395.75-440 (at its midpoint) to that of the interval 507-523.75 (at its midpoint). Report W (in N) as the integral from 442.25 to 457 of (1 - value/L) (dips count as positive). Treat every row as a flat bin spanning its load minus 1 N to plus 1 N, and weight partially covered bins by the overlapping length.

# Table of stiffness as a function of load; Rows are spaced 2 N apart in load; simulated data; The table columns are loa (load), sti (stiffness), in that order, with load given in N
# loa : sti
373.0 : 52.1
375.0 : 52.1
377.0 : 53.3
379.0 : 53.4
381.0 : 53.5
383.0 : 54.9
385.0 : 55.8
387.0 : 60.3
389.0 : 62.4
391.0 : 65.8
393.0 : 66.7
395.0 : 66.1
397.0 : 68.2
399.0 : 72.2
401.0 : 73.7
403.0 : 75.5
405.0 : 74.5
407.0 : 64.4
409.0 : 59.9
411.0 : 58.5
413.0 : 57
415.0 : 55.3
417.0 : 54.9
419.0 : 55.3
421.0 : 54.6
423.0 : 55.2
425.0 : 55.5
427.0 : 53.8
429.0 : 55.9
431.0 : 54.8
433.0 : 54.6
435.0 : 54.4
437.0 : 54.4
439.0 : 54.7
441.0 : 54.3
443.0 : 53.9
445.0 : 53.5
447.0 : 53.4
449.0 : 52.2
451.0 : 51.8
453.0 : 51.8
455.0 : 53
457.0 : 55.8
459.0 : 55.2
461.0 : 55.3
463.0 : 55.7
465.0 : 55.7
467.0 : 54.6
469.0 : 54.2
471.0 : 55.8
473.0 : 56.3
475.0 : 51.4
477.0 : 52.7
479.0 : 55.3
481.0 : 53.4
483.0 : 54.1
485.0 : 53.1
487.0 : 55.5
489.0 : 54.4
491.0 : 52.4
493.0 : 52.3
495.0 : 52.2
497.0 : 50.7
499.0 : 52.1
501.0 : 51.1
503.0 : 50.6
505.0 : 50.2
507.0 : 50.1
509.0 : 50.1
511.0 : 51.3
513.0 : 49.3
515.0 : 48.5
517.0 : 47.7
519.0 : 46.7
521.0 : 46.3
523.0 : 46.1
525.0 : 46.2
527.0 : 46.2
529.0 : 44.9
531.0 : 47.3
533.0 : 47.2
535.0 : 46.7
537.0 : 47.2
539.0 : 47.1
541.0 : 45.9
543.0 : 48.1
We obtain 0.8 N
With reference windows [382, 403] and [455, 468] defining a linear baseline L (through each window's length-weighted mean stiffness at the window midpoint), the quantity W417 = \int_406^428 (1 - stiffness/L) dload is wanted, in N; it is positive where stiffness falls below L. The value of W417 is 1.74 N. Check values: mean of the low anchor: 65.1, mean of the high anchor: 55.2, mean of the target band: 56.8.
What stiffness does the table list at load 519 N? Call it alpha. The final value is 46.7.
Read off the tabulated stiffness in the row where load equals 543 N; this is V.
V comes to 48.1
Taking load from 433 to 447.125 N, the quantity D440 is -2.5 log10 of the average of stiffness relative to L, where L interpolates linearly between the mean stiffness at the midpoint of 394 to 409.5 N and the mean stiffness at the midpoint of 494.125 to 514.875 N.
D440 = 0.16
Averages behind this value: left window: 69.6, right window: 50.7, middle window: 54.2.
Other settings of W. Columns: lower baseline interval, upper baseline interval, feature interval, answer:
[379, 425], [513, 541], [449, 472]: 0.2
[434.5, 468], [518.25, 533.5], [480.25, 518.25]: -1.8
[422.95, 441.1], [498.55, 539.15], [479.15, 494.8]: -0.9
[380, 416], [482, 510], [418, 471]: 3.4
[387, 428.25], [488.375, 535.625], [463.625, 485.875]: -0.2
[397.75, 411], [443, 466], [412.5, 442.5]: 3.4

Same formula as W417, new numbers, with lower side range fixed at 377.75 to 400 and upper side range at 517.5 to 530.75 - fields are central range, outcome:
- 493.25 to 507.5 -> -0.6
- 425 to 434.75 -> 0.4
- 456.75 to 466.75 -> -0.4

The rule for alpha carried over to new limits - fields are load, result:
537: 47.2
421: 54.6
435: 54.4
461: 55.3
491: 52.4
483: 54.1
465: 55.7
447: 53.4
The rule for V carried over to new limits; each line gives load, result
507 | 50.1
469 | 54.2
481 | 53.4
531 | 47.3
